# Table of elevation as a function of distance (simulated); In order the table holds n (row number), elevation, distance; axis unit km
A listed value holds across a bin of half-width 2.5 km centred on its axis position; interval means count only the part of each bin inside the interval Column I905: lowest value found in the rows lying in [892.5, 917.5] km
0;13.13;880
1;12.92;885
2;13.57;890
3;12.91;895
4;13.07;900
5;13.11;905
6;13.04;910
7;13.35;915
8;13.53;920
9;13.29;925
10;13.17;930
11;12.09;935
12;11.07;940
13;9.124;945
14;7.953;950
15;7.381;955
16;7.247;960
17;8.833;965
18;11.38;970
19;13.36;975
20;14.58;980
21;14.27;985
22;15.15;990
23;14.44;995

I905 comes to 12.91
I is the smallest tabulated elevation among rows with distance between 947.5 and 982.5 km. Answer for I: 7.247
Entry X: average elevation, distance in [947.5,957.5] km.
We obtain 7.67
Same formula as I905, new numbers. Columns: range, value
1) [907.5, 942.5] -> 11.07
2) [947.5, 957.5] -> 7.381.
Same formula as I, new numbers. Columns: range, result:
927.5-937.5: 12.09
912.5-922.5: 13.35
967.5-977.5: 11.38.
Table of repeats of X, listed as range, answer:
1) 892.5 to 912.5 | 13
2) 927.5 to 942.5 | 12.1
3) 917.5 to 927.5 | 13.4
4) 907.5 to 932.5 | 13.3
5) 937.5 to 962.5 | 8.55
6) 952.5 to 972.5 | 8.71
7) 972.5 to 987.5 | 14.1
